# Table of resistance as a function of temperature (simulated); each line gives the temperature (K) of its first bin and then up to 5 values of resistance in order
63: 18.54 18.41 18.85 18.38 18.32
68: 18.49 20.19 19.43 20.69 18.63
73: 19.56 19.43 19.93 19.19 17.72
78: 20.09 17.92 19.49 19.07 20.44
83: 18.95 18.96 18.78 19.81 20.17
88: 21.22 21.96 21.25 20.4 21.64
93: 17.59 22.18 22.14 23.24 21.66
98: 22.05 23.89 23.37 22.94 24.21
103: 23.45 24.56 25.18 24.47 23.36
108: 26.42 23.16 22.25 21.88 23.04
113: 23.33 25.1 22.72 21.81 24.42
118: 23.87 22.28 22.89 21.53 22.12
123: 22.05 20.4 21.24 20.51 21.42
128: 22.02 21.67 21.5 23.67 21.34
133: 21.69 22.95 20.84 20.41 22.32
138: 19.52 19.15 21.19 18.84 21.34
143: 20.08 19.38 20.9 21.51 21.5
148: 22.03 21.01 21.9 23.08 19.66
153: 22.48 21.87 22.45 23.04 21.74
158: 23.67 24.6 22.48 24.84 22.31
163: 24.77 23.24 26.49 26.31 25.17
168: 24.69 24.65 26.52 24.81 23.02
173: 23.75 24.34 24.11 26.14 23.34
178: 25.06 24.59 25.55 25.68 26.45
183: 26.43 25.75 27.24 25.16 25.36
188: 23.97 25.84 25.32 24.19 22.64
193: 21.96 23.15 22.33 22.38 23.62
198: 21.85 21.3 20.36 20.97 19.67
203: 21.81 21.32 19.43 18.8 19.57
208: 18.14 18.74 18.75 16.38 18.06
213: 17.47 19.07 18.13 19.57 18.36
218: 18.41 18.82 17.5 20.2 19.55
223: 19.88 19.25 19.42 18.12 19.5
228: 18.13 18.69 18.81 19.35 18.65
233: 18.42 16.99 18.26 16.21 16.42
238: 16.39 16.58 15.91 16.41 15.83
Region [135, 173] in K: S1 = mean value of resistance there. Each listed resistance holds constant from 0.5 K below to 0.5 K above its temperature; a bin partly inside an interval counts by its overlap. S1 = 22.5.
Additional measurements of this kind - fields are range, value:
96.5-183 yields 22.9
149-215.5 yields 22.8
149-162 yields 22.6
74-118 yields 21.8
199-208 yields 20.2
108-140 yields 22.1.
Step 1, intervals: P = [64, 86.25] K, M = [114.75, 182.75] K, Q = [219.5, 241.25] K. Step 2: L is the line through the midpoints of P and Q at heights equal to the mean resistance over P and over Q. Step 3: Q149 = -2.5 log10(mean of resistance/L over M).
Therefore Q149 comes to -0.21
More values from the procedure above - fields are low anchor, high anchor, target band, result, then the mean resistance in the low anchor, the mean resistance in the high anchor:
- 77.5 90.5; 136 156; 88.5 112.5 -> -0.13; 19.9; 21.1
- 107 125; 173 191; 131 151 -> 0.13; 22.9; 25.2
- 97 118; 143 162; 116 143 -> 0.06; 23.5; 22.1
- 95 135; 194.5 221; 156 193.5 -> -0.19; 22.8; 19.7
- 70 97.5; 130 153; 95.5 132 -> -0.11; 20.1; 21.1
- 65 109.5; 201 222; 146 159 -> -0.11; 21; 19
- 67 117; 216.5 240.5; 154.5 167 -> -0.20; 21.4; 18.2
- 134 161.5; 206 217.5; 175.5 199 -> -0.24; 21.6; 18.4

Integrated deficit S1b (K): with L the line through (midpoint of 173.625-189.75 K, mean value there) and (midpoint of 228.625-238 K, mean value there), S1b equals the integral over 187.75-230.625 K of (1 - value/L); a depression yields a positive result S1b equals 2.3 K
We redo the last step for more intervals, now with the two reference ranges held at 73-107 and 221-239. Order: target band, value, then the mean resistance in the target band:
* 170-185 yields -4.38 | 25.1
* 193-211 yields -1.63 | 20.6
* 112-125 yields -1.32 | 22.7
